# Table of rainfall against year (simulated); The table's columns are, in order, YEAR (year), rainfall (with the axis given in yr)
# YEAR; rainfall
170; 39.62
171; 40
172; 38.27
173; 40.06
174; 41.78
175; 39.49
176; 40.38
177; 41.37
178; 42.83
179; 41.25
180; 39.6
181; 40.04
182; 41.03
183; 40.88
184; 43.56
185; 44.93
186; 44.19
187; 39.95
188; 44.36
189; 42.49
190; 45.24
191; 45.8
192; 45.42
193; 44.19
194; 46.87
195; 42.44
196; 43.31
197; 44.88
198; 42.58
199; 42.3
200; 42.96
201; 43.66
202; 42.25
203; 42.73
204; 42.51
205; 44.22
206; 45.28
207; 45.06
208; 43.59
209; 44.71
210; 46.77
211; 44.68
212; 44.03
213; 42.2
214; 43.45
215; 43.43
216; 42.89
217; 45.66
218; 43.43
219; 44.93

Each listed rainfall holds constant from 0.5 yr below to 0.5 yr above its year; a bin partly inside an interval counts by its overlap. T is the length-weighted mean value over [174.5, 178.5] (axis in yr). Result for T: 41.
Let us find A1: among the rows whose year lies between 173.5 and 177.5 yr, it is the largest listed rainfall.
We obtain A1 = 41.78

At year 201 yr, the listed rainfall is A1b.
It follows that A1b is 43.66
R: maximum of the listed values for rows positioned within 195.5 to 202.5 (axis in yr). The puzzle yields 44.88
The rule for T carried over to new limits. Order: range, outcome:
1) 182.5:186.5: 43.4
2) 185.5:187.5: 42.1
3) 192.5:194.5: 45.5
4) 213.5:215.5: 43.4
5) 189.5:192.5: 45.5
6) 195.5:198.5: 43.6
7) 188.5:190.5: 43.9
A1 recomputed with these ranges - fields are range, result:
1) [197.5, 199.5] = 42.58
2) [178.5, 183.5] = 41.25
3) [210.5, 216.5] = 44.68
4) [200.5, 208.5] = 45.28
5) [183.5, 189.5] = 44.93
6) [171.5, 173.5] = 40.06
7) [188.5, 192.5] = 45.8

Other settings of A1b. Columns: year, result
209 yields 44.71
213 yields 42.2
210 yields 46.77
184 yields 43.56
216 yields 42.89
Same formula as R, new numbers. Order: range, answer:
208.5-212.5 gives 46.77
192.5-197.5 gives 46.87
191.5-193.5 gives 45.42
